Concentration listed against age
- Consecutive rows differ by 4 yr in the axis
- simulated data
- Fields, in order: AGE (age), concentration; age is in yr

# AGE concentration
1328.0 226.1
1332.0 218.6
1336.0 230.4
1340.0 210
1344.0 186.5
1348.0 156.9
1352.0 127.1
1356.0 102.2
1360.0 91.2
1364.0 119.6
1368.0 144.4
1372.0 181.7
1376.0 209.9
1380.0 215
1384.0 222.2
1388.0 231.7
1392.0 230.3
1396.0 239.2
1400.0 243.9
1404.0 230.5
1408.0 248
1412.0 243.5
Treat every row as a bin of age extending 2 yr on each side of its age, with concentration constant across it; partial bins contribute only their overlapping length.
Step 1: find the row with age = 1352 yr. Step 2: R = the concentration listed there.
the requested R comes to 127.1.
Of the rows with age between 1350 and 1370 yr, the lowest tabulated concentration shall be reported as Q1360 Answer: 91.2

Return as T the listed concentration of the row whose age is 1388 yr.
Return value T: 231.7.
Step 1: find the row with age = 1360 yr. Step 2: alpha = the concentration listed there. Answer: 91.2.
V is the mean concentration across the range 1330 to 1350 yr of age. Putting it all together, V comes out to 200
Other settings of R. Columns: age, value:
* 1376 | 209.9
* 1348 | 156.9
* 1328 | 226.1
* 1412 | 243.5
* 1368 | 144.4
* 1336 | 230.4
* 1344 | 186.5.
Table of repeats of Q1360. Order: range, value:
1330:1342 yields 210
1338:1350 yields 156.9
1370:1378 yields 181.7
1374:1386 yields 209.9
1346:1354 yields 127.1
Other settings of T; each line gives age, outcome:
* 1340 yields 210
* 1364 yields 119.6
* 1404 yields 230.5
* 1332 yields 218.6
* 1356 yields 102.2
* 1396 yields 239.2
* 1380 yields 215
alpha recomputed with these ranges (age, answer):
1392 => 230.3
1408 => 248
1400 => 243.9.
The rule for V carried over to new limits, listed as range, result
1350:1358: 115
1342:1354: 157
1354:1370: 114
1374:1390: 220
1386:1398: 234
